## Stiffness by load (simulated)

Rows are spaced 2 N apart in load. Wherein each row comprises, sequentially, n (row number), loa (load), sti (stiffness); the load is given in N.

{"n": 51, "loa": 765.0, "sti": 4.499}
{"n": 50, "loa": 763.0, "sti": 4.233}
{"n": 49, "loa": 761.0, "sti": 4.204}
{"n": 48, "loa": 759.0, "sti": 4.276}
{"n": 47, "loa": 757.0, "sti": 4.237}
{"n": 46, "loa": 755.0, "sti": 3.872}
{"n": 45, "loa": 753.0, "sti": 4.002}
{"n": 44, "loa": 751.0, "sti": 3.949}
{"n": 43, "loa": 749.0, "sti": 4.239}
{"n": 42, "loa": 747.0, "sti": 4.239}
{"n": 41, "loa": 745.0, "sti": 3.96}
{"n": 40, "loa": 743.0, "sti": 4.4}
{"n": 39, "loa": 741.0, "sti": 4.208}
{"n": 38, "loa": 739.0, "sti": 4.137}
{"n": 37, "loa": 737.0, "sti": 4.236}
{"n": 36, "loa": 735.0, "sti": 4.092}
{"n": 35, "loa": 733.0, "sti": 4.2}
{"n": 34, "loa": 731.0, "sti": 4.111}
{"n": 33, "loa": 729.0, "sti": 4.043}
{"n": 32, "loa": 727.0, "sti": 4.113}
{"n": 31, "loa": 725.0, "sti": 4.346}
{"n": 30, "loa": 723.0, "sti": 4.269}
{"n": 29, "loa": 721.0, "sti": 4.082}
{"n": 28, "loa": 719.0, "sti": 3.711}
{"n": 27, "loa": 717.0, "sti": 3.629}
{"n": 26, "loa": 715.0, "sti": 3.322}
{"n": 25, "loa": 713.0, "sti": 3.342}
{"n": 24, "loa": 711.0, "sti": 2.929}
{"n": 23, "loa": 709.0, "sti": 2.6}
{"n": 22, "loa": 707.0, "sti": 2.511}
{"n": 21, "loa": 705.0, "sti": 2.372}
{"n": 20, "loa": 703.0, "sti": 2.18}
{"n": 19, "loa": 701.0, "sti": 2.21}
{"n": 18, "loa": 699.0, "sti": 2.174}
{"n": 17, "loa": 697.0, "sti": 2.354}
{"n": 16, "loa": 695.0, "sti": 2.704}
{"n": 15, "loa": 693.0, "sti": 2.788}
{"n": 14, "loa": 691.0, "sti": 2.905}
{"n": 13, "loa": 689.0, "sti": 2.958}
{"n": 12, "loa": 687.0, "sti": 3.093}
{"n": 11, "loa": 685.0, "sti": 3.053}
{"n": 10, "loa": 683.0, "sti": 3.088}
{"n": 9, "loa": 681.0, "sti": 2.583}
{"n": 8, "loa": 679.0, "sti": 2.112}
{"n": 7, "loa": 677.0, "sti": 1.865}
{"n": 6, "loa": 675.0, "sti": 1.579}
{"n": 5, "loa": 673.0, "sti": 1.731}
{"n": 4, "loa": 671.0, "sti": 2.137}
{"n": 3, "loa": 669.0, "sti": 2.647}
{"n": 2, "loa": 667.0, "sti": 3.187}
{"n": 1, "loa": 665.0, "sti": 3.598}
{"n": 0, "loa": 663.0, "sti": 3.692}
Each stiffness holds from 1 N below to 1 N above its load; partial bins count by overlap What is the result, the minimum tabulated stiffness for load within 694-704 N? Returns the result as 2.174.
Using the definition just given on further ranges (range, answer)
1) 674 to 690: 1.579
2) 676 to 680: 1.865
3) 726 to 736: 4.043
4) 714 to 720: 3.322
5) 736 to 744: 4.137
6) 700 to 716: 2.18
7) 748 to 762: 3.872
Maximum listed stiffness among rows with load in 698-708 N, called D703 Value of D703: 2.511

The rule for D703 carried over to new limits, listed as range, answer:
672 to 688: 3.093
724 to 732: 4.346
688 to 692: 2.958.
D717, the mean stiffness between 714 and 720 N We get 3.55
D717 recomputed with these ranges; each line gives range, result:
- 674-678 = 1.72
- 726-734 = 4.12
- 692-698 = 2.62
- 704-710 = 2.49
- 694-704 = 2.32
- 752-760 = 4.1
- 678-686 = 2.71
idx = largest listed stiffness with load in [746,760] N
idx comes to 4.276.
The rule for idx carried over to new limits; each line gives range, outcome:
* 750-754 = 4.002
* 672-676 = 1.731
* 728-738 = 4.236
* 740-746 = 4.4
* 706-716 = 3.342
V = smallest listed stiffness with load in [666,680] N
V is 1.579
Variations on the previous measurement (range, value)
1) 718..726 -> 3.711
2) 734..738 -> 4.092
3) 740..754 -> 3.949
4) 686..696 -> 2.704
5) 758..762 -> 4.204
